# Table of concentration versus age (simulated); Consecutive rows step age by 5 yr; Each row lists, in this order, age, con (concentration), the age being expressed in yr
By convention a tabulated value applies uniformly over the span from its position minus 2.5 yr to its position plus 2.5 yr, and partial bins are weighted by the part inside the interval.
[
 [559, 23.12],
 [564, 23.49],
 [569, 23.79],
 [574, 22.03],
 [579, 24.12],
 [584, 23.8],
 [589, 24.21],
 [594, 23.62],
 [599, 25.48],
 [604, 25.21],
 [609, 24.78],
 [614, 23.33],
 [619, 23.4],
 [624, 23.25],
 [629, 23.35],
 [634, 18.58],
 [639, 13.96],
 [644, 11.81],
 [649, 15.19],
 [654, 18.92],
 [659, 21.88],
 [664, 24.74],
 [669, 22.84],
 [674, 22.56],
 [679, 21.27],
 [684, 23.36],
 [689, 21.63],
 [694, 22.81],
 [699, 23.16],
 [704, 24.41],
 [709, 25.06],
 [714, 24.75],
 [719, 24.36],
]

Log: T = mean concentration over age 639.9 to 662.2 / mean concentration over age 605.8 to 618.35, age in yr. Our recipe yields 0.71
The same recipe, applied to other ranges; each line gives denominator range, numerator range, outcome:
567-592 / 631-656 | 0.67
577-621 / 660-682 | 0.94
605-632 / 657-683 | 0.96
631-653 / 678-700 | 1.46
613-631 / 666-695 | 0.96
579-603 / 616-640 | 0.86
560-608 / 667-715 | 0.97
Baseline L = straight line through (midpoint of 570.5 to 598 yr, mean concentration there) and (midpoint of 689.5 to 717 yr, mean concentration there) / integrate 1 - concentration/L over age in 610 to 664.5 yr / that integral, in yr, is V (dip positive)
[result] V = 9.05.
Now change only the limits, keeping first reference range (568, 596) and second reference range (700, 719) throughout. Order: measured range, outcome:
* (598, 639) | 1.9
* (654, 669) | 1.1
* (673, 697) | 2.0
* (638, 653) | 6.2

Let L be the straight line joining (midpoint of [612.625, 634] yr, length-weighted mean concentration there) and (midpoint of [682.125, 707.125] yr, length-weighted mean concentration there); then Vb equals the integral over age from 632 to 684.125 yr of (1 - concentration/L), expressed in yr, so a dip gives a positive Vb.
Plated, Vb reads 8.1 yr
